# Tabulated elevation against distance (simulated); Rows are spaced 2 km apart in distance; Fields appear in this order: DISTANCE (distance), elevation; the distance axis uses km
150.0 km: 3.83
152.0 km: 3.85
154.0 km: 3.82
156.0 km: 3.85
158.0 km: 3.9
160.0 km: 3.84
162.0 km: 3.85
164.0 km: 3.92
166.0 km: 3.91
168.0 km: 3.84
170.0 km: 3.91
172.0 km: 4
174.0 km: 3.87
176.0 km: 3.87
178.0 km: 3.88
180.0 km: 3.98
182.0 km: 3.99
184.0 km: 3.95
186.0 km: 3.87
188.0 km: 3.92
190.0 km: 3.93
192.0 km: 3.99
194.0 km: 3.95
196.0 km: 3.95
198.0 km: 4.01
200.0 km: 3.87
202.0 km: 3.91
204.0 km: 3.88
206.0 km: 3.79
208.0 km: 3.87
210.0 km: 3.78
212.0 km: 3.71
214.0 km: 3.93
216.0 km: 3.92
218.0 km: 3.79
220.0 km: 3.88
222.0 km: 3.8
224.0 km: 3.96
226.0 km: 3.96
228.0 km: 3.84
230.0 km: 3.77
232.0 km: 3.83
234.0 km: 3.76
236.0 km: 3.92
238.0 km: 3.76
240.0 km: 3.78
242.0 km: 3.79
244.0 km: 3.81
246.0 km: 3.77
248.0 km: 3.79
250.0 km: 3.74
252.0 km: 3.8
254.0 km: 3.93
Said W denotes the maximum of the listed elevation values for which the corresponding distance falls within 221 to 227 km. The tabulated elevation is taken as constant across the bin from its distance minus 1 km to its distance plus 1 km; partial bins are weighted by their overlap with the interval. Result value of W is 3.96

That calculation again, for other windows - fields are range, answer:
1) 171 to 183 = 4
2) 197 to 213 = 4.01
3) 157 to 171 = 3.92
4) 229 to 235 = 3.83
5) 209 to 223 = 3.93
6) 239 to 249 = 3.81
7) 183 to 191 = 3.95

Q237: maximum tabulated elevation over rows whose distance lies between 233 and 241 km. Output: 3.92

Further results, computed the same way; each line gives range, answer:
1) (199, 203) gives 3.91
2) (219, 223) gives 3.88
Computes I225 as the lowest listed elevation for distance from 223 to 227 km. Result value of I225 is 3.96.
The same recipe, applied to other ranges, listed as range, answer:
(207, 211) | 3.78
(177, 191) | 3.87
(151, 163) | 3.82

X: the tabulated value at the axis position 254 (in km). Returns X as 3.93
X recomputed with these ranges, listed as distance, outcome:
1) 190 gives 3.93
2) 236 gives 3.92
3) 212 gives 3.71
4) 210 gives 3.78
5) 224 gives 3.96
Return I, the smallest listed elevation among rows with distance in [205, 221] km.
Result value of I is 3.71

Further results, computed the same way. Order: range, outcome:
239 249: 3.77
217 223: 3.79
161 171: 3.84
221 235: 3.76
